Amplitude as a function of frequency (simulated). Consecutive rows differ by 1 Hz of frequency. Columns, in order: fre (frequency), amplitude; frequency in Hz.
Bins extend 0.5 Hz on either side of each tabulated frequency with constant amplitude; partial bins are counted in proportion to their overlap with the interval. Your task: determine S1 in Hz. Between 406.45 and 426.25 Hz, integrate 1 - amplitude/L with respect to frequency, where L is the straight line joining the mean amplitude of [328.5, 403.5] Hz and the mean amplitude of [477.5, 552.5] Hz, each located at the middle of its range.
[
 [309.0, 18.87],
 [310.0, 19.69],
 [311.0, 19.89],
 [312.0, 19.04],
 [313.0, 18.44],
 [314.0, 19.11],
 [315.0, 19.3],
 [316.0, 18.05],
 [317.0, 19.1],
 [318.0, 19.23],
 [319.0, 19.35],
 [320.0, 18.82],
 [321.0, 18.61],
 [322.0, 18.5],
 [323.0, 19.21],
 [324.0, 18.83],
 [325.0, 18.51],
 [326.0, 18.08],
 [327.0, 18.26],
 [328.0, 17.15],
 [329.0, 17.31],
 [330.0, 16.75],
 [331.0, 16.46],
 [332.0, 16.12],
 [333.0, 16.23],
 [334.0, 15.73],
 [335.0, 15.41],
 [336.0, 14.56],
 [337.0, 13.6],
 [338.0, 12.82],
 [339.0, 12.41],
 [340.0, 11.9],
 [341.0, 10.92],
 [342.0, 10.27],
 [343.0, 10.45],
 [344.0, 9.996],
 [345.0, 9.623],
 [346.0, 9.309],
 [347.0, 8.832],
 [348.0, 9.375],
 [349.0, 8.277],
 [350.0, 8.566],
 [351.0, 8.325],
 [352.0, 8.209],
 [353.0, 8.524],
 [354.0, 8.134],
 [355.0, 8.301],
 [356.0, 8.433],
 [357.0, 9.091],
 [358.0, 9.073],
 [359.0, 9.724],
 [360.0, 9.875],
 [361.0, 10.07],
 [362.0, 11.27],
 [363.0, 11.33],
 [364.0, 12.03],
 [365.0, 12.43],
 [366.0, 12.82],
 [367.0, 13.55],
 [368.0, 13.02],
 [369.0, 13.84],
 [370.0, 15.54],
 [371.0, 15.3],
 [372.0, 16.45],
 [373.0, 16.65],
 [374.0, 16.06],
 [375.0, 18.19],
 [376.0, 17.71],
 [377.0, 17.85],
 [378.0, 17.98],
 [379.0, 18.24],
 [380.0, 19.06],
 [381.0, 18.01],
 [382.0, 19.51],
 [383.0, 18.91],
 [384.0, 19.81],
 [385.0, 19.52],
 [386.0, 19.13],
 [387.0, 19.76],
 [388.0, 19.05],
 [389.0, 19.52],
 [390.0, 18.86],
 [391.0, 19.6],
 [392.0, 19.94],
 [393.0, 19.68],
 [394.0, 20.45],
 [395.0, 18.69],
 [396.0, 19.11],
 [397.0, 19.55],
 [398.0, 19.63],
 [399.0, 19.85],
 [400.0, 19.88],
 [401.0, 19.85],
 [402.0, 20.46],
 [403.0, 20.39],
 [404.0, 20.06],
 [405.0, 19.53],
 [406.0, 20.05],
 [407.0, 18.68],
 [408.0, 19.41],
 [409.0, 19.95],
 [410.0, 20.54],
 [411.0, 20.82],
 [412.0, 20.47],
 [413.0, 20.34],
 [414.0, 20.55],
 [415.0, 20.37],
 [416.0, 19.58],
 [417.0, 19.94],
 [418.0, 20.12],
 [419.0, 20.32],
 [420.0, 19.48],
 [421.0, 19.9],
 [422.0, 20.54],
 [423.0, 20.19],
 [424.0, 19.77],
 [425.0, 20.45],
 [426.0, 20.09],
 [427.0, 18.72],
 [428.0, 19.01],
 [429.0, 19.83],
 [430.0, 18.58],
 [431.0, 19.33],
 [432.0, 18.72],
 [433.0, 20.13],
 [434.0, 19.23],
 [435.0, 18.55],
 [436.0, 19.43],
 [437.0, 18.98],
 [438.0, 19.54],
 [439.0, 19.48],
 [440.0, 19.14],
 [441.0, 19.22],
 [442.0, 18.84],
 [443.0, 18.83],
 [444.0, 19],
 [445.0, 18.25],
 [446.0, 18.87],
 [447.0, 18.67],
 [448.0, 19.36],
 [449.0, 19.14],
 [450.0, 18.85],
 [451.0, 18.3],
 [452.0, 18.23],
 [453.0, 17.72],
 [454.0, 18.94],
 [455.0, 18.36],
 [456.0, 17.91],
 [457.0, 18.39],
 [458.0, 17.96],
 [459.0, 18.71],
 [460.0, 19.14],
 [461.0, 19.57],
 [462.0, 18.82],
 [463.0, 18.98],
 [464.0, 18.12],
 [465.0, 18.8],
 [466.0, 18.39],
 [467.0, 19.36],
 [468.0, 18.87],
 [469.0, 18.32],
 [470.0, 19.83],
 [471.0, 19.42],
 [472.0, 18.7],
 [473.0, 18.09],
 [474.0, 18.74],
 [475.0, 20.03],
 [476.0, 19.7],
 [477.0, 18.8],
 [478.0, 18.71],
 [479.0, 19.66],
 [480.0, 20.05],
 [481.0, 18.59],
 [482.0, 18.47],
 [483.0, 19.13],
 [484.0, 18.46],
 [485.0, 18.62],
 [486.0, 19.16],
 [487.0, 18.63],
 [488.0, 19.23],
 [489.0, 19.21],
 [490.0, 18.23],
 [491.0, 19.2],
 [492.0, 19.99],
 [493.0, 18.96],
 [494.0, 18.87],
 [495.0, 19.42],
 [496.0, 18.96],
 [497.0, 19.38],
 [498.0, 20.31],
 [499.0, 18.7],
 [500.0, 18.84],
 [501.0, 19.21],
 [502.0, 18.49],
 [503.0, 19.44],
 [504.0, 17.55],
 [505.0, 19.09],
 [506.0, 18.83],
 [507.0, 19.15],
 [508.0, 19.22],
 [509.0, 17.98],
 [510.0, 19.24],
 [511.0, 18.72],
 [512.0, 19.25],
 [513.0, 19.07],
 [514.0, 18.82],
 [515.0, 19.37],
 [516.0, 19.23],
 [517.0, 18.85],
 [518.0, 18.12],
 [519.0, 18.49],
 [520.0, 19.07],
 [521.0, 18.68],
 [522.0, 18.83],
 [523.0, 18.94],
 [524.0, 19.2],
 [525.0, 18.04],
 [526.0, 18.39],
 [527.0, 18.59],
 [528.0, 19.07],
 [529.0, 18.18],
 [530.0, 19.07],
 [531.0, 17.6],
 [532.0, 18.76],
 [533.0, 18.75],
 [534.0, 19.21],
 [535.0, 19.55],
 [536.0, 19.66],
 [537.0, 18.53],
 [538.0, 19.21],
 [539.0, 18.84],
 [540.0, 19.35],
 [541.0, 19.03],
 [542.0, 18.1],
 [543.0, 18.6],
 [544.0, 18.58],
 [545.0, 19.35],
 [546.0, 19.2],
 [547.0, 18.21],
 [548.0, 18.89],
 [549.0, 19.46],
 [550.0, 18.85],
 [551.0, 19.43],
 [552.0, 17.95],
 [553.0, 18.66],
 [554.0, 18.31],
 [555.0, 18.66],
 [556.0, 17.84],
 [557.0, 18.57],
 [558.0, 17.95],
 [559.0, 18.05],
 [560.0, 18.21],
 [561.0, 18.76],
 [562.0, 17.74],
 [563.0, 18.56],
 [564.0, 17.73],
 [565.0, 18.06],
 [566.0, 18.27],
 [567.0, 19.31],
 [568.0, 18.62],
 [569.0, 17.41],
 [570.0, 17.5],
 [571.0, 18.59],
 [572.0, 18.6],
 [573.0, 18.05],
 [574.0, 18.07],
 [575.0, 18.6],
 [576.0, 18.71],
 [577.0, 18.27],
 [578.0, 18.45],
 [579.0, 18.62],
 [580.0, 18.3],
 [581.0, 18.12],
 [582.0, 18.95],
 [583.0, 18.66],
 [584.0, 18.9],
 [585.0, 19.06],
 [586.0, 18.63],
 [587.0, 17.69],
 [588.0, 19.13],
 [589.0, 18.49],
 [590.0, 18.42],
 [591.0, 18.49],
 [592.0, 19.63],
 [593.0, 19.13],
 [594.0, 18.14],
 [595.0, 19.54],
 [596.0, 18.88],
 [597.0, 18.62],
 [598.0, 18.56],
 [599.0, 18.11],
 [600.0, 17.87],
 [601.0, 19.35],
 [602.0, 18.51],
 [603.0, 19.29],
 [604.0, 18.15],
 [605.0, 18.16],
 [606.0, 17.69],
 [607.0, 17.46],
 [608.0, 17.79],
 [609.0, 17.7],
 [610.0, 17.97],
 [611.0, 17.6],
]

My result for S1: -4.74 Hz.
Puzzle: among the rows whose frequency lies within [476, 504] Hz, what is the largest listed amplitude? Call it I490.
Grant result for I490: 20.31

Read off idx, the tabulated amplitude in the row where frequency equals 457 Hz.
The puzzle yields 18.39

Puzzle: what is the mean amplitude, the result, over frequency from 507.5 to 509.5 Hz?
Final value 18.6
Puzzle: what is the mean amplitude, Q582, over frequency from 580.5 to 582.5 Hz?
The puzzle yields 18.5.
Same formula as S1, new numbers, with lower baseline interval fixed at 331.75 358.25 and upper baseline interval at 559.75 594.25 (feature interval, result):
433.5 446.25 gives -4.7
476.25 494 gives -4.1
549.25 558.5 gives -0.4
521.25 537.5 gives -1.8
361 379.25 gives -5.0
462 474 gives -3.2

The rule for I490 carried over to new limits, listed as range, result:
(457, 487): 20.05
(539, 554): 19.46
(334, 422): 20.82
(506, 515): 19.37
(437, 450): 19.54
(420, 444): 20.54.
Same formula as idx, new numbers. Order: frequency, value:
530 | 19.07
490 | 18.23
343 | 10.45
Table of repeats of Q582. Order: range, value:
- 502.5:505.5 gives 18.7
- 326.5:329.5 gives 17.6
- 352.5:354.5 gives 8.33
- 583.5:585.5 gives 19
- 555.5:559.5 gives 18.1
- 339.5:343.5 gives 10.9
